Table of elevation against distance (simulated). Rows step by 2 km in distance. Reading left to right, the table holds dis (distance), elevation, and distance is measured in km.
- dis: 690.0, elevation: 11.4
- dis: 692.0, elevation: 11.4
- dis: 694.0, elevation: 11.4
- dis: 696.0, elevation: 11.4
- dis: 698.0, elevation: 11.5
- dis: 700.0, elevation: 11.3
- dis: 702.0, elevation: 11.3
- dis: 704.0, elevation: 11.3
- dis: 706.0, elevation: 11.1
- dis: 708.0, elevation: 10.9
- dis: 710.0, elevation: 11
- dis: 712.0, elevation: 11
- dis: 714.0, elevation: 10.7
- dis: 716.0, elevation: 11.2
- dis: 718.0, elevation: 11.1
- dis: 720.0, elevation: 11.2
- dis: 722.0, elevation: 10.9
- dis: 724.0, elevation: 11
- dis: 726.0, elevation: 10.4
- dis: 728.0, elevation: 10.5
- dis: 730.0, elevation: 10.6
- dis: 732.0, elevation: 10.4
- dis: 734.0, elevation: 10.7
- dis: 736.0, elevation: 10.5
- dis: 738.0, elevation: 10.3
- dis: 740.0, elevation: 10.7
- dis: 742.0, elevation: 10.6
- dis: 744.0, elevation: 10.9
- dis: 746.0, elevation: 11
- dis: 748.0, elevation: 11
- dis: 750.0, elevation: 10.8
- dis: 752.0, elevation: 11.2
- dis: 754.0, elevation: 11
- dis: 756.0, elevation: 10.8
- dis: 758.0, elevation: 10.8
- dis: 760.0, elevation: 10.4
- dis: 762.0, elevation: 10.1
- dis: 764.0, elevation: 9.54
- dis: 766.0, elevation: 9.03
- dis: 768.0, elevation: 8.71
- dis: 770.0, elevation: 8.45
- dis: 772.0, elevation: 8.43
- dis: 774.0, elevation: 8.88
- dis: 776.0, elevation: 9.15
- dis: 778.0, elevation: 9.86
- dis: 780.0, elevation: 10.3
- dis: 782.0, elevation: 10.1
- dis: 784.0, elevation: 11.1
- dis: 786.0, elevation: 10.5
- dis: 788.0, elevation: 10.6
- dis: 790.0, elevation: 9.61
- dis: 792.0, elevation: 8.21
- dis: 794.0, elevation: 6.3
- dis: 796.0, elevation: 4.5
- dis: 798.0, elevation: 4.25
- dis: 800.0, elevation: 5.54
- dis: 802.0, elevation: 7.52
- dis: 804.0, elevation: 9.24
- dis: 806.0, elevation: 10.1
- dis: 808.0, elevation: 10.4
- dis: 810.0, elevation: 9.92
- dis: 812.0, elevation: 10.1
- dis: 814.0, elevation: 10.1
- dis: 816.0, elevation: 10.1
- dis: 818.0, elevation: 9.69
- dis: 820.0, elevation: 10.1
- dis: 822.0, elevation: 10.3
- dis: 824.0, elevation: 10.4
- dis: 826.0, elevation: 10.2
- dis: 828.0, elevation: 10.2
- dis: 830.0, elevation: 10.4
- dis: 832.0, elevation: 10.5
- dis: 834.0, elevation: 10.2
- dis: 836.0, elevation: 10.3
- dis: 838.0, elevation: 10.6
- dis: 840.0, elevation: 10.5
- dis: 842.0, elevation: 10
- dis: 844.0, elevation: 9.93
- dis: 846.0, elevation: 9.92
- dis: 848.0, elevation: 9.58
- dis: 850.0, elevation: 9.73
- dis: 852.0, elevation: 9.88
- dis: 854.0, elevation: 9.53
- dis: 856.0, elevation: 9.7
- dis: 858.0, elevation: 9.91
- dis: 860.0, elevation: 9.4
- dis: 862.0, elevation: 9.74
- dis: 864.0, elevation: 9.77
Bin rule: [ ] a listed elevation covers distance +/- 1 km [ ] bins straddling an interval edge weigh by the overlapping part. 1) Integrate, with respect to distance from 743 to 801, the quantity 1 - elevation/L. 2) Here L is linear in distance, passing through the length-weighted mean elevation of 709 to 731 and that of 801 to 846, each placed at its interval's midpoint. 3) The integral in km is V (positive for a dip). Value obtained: 6.22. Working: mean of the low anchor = 10.9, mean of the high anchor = 10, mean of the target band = 9.35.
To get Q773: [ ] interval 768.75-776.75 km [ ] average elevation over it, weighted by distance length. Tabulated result 8.71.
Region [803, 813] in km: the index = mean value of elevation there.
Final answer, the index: 9.95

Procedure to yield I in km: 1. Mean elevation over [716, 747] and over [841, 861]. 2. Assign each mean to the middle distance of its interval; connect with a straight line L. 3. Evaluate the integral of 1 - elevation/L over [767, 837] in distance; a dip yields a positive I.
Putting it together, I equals 6.1 km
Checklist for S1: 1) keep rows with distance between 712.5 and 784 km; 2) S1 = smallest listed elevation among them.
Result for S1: 8.43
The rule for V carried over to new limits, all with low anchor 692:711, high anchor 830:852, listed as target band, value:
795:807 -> 4.1 km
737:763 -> 0.3 km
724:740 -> 0.7 km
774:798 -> 3.8 km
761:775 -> 2.2 km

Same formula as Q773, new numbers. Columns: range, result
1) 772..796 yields 9.26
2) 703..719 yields 11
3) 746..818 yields 9.36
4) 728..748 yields 10.6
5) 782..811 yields 8.47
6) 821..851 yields 10.2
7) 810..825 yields 10.1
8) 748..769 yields 10.3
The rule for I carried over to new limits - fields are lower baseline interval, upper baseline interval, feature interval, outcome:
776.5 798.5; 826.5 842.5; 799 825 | 0.3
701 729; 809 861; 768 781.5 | 1.7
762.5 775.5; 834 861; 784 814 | 2.6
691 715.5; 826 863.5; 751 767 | 0.5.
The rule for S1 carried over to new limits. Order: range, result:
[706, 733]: 10.4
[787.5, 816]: 4.25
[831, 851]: 9.58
